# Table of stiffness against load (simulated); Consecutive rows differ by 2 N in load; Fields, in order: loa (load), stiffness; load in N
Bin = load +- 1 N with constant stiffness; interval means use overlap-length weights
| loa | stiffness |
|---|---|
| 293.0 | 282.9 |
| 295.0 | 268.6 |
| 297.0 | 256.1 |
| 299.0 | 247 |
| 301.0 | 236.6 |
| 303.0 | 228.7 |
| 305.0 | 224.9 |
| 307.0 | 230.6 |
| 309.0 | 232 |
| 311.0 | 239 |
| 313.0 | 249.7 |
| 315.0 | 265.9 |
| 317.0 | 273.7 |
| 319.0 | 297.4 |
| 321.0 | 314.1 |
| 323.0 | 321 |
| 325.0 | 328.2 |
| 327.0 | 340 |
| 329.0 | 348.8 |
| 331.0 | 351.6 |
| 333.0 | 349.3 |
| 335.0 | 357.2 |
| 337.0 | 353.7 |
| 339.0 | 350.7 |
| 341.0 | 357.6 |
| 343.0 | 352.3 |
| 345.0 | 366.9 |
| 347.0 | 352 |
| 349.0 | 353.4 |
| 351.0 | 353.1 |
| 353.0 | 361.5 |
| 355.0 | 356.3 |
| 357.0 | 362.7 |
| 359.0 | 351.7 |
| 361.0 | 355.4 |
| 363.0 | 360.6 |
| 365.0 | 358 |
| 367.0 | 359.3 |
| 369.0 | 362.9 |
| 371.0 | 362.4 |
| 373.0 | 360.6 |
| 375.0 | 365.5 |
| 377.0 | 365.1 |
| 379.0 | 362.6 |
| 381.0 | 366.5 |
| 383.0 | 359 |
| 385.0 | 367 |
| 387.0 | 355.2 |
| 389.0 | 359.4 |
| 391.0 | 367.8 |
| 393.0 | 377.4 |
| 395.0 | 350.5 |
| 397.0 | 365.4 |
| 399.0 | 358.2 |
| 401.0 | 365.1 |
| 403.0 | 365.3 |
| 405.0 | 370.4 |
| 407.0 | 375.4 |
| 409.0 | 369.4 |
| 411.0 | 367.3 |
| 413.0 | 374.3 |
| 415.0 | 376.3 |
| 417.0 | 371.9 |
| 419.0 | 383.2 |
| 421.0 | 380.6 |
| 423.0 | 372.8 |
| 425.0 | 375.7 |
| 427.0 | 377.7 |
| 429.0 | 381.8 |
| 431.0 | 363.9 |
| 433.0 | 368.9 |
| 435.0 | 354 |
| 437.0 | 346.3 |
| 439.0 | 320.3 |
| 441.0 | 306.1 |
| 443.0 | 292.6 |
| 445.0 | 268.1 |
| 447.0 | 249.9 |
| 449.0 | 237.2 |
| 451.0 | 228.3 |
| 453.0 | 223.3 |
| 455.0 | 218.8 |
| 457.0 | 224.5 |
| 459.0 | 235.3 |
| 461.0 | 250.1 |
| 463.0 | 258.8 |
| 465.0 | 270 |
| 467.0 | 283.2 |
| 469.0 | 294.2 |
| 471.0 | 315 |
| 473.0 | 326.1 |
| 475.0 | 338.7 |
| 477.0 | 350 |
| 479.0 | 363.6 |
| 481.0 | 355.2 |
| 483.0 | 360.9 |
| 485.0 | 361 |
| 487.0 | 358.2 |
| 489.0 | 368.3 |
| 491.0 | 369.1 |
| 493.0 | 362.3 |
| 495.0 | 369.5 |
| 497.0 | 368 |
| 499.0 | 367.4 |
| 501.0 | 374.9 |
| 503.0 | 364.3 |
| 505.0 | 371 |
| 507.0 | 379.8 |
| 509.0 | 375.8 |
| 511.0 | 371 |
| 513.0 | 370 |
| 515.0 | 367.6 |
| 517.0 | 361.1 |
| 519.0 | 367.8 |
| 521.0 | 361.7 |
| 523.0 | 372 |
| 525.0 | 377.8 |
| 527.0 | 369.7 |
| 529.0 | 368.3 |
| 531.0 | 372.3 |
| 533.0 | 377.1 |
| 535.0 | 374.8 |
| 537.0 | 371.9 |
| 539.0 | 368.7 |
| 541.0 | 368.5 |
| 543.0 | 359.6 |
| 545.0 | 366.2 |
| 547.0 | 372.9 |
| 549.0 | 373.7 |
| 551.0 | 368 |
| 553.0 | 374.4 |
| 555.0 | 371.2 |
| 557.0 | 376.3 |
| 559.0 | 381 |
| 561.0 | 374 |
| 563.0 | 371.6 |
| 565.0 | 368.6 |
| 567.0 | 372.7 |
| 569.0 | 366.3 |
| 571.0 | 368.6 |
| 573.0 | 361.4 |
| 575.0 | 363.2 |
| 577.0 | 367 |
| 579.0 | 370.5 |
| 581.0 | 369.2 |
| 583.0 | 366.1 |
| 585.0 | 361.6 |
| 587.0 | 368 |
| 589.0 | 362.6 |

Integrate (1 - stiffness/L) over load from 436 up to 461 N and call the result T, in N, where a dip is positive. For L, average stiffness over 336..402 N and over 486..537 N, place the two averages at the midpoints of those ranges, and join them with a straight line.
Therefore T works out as 7.1 N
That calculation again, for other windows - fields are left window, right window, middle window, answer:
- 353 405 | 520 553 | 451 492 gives 7.0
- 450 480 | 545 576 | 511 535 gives -2.5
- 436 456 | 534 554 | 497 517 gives -2.3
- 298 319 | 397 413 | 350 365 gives -2.4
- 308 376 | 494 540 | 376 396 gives -1.1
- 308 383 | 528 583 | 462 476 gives 2.3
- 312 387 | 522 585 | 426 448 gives 1.6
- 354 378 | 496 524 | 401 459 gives 5.6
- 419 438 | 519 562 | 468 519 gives 1.7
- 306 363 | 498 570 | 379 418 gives -2.9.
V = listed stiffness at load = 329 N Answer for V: 348.8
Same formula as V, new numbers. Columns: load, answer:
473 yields 326.1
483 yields 360.9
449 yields 237.2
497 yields 368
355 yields 356.3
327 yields 340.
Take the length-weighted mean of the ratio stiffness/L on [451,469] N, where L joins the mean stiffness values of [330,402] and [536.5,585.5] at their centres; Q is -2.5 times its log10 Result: 0.42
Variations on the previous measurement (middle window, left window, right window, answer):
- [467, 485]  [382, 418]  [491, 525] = 0.10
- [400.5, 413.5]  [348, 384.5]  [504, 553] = -0.02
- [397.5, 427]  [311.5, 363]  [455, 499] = -0.13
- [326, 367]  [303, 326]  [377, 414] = -0.16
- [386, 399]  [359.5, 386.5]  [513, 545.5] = 0.00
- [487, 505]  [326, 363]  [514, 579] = 0.00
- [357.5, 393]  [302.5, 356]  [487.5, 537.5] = -0.10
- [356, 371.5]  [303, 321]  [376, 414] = -0.11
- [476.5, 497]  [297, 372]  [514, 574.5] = -0.02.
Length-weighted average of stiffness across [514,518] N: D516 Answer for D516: 364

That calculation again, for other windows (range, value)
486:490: 363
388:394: 368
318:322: 306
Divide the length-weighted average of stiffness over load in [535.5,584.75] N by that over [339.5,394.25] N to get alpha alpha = 1.0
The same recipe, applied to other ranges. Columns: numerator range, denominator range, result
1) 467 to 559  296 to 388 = 1.11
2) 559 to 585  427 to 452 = 1.18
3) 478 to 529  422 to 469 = 1.24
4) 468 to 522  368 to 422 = 0.98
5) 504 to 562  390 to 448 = 1.05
